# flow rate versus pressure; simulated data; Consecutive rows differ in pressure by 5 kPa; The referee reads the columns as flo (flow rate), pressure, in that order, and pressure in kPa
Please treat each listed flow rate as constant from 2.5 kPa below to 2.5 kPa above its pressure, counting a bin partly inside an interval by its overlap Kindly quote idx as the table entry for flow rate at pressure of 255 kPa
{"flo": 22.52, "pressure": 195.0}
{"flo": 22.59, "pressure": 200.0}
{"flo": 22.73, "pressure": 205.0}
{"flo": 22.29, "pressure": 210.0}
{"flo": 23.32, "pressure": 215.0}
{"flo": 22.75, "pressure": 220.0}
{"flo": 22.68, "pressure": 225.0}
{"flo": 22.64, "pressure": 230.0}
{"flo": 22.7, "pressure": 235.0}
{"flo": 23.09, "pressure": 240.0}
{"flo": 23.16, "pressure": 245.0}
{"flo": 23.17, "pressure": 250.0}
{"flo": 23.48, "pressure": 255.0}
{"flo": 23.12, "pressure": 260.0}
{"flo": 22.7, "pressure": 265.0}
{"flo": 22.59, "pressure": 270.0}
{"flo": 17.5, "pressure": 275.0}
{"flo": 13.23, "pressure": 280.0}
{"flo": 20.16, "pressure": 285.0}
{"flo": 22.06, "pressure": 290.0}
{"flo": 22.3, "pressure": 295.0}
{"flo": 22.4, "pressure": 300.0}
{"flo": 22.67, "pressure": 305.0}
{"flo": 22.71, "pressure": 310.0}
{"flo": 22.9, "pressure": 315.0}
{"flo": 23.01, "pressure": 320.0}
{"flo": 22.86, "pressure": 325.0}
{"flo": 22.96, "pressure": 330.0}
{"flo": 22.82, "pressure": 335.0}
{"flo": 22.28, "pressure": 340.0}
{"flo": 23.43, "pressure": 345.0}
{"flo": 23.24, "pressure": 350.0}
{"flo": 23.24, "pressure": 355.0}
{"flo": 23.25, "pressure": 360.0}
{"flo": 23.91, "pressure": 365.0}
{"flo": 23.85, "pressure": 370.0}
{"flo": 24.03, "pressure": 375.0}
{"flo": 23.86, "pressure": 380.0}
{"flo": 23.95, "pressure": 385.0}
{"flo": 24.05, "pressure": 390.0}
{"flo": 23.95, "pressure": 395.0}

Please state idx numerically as 23.48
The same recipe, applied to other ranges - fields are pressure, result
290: 22.06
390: 24.05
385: 23.95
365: 23.91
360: 23.25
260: 23.12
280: 13.23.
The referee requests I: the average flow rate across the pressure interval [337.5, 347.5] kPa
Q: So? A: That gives 22.9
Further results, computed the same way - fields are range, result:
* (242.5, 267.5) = 23.1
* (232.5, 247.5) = 23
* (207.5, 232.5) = 22.7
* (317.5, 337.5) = 22.9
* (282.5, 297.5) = 21.5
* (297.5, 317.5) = 22.7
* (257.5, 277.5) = 21.5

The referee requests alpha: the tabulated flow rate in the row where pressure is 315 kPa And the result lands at 22.9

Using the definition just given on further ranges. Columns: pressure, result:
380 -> 23.86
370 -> 23.85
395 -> 23.95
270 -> 22.59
